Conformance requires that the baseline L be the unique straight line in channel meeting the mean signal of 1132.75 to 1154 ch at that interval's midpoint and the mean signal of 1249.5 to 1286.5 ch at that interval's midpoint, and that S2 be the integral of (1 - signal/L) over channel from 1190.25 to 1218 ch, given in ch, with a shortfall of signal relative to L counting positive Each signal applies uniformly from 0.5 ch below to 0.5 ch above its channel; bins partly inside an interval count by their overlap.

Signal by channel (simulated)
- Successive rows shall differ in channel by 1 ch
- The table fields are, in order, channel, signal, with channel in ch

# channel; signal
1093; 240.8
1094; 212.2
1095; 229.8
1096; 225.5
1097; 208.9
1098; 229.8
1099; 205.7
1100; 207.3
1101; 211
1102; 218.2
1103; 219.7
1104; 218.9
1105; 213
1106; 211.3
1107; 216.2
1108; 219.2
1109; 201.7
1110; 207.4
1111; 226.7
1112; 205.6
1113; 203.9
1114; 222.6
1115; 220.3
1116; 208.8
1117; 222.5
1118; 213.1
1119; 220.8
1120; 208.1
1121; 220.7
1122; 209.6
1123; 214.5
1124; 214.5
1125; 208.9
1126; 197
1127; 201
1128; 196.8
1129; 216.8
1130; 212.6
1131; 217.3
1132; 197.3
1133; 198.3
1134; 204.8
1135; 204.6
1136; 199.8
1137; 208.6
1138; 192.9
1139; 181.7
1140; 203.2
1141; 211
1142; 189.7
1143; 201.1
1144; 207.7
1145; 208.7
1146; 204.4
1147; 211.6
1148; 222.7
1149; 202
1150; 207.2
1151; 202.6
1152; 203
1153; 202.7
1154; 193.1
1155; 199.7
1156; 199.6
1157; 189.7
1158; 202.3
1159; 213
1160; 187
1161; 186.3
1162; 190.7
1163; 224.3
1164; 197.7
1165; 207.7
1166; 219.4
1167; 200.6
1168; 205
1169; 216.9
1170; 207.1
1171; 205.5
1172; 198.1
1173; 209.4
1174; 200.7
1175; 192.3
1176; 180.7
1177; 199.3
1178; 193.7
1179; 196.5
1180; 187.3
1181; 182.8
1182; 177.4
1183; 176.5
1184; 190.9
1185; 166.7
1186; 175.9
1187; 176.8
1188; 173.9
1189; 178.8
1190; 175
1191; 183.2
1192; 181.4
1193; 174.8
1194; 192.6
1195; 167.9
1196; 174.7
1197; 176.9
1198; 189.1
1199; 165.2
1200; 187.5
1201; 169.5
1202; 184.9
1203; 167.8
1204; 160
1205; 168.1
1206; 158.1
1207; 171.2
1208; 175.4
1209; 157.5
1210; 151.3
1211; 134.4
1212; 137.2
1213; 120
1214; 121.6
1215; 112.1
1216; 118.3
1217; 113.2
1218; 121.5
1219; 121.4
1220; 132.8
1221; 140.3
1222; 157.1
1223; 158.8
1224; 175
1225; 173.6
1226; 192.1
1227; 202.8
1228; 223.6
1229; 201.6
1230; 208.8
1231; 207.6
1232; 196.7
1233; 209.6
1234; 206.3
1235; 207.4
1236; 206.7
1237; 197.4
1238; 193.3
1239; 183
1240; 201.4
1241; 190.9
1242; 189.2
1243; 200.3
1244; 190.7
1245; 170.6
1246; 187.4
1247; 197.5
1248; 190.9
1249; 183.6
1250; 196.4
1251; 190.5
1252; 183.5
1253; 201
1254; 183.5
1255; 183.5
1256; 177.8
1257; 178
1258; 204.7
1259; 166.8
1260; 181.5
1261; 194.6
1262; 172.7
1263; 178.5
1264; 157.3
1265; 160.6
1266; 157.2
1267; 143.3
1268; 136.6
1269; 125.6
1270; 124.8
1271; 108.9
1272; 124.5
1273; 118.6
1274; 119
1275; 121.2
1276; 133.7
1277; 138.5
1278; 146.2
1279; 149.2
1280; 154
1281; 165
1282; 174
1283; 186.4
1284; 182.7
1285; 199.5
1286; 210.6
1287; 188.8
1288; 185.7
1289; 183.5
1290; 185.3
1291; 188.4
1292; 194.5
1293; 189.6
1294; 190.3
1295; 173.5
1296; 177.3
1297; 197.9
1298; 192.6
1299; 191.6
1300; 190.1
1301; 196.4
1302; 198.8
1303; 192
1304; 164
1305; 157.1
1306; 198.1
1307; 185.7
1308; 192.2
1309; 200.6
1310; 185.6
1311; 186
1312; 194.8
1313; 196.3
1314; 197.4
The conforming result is 3.7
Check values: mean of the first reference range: 203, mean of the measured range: 159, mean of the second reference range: 163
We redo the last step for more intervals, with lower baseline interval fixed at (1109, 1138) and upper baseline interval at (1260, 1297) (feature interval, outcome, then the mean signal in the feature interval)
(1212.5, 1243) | 0.8 ch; 173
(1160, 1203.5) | 0.8 ch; 189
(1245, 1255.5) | -1.1 ch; 189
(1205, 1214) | 1.7 ch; 150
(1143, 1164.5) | -0.2 ch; 203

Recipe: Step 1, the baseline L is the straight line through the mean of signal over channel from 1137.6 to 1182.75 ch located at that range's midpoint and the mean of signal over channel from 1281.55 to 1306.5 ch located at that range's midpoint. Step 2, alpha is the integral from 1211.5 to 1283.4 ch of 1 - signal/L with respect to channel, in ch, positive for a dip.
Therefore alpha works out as 9.1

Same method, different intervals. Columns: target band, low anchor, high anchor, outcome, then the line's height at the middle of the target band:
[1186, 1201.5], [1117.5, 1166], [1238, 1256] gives 1.5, 197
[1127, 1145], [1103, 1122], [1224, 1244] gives 0.7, 211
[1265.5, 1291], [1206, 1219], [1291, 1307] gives 2.9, 175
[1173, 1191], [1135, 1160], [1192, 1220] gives -1.0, 175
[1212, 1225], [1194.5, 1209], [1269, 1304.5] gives 2.8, 171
